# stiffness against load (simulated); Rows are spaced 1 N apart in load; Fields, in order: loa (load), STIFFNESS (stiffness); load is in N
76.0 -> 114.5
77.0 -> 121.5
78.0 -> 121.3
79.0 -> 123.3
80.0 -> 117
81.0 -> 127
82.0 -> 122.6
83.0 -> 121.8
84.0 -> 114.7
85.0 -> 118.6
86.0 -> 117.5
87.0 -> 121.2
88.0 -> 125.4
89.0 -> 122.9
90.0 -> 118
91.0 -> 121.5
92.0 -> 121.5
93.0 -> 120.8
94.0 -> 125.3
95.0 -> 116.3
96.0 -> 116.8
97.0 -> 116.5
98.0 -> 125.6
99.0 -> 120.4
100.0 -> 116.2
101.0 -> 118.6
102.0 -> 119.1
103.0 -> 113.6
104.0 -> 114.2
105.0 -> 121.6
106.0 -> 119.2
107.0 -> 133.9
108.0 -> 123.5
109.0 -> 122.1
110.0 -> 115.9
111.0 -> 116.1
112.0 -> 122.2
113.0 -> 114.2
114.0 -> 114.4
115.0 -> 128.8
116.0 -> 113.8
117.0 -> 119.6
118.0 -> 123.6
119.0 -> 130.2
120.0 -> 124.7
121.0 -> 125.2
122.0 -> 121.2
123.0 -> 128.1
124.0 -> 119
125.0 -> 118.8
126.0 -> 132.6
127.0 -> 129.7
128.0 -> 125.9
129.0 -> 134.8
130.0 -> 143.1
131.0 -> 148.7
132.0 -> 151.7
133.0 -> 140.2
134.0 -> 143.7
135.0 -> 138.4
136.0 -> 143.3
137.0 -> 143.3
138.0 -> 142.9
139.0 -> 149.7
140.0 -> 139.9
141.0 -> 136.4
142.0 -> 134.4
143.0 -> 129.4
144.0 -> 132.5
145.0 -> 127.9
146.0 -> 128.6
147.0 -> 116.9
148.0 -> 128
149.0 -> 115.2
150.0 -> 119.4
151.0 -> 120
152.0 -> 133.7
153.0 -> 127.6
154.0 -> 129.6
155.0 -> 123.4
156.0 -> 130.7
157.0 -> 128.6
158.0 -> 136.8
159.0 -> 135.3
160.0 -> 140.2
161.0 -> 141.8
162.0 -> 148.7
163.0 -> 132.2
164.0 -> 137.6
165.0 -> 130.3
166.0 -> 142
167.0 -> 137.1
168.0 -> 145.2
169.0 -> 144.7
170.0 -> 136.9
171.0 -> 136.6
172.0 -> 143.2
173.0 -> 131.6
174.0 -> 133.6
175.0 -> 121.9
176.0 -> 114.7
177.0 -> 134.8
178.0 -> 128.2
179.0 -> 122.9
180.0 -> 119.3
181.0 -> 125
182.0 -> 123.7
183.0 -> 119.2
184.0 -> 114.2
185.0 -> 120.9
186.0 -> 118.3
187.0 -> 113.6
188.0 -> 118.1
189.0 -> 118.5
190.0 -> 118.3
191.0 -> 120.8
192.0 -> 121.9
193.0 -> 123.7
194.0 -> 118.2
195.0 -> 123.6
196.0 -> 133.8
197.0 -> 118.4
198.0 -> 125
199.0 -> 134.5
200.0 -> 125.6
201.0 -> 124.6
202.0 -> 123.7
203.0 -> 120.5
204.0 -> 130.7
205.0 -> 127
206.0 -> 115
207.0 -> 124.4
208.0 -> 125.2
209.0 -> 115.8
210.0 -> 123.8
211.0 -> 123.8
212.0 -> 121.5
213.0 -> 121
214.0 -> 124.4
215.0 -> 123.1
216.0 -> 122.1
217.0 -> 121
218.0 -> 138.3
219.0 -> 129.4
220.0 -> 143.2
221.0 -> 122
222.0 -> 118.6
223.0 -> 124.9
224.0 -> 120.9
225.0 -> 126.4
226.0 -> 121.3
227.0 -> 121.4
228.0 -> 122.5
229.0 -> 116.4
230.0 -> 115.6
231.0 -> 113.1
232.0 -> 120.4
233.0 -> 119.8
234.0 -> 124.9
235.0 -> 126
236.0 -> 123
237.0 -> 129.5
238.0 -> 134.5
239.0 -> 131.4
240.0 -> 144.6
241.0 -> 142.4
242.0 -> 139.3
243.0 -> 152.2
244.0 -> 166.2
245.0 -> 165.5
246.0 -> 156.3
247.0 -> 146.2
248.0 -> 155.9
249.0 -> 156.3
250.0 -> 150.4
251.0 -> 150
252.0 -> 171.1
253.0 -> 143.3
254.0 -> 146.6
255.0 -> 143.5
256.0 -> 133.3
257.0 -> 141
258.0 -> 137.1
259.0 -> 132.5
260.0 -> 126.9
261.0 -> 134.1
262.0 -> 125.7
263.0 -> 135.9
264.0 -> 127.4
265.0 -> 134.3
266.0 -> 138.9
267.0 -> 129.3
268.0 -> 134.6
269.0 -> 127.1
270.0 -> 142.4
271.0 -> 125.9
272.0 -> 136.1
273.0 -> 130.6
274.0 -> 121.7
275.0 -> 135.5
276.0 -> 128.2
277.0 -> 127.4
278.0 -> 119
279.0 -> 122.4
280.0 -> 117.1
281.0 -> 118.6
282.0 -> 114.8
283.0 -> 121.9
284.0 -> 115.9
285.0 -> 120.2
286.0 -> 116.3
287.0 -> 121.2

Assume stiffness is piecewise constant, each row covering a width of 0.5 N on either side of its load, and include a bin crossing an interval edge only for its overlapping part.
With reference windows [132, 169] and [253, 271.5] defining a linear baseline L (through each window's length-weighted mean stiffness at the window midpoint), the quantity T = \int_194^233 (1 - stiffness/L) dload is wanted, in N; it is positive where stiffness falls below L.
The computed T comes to 3.2 N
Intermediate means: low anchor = 135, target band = 124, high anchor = 134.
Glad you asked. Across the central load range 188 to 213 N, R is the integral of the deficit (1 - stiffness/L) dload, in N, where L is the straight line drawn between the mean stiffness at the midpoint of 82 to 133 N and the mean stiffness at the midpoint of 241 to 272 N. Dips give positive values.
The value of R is 2.2 N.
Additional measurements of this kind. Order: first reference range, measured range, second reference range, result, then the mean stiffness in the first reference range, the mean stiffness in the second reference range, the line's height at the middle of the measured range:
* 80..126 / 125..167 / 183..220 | -4.3 N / 121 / 123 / 122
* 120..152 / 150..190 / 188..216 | -0.6 N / 132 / 123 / 128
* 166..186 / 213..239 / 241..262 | 3.1 N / 129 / 147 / 141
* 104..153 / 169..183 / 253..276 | 0.2 N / 129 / 134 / 130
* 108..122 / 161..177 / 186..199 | -1.9 N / 121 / 122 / 121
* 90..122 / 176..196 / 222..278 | 1.1 N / 120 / 135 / 128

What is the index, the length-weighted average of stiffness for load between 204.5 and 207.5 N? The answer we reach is 122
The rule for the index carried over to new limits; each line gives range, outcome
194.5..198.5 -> 125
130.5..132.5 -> 150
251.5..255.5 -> 151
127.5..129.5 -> 130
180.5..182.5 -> 124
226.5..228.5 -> 122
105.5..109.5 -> 125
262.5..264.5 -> 132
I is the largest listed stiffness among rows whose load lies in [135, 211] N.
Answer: 149.7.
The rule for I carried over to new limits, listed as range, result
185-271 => 171.1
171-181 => 143.2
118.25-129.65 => 134.8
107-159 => 151.7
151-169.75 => 148.7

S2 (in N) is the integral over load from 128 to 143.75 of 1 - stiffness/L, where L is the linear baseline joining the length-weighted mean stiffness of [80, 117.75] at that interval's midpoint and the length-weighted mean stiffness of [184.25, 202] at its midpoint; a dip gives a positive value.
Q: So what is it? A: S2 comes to -2.6 N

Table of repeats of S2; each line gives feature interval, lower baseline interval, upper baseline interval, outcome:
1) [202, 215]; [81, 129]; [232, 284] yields 0.8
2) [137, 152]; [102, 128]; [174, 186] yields -1.0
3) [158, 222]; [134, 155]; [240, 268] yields 4.4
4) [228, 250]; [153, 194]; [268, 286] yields -1.9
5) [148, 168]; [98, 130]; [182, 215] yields -1.6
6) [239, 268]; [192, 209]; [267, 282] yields -3.9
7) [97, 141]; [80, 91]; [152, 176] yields -0.2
